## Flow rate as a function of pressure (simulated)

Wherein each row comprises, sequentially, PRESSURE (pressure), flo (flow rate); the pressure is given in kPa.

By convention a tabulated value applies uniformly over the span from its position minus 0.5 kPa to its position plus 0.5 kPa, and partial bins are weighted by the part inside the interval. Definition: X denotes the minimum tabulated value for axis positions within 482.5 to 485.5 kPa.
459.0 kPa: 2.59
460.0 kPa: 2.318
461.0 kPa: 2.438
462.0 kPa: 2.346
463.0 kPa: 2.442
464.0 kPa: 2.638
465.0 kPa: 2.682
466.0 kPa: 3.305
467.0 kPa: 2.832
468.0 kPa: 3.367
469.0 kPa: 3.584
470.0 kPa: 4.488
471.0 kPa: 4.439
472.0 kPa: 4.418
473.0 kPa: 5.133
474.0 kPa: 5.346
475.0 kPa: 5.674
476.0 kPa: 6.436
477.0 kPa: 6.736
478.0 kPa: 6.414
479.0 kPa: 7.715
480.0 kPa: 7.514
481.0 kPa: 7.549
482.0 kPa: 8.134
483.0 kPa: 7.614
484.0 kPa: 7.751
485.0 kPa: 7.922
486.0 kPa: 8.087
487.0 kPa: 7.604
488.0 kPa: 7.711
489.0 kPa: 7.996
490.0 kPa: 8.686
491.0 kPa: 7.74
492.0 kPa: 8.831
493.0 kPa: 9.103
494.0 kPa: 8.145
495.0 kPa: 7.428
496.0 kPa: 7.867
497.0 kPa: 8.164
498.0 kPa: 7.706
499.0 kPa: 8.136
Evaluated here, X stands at 7.614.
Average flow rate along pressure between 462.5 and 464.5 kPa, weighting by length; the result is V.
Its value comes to 2.54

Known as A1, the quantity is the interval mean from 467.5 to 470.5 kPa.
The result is 3.81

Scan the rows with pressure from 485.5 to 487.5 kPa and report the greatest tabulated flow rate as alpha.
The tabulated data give 8.087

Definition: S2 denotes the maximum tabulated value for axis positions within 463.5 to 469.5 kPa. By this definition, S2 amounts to 3.584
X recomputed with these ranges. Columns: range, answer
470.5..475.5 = 4.418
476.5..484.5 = 6.414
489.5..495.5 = 7.428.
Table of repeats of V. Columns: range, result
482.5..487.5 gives 7.8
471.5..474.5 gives 4.97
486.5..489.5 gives 7.77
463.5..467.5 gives 2.86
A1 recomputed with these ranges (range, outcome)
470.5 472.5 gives 4.43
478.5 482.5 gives 7.73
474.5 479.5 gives 6.59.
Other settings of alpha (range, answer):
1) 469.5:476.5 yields 6.436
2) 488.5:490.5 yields 8.686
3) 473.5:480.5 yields 7.715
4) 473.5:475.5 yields 5.674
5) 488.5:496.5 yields 9.103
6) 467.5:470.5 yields 4.488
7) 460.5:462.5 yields 2.438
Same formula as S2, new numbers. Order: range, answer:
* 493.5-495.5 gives 8.145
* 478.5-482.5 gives 8.134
